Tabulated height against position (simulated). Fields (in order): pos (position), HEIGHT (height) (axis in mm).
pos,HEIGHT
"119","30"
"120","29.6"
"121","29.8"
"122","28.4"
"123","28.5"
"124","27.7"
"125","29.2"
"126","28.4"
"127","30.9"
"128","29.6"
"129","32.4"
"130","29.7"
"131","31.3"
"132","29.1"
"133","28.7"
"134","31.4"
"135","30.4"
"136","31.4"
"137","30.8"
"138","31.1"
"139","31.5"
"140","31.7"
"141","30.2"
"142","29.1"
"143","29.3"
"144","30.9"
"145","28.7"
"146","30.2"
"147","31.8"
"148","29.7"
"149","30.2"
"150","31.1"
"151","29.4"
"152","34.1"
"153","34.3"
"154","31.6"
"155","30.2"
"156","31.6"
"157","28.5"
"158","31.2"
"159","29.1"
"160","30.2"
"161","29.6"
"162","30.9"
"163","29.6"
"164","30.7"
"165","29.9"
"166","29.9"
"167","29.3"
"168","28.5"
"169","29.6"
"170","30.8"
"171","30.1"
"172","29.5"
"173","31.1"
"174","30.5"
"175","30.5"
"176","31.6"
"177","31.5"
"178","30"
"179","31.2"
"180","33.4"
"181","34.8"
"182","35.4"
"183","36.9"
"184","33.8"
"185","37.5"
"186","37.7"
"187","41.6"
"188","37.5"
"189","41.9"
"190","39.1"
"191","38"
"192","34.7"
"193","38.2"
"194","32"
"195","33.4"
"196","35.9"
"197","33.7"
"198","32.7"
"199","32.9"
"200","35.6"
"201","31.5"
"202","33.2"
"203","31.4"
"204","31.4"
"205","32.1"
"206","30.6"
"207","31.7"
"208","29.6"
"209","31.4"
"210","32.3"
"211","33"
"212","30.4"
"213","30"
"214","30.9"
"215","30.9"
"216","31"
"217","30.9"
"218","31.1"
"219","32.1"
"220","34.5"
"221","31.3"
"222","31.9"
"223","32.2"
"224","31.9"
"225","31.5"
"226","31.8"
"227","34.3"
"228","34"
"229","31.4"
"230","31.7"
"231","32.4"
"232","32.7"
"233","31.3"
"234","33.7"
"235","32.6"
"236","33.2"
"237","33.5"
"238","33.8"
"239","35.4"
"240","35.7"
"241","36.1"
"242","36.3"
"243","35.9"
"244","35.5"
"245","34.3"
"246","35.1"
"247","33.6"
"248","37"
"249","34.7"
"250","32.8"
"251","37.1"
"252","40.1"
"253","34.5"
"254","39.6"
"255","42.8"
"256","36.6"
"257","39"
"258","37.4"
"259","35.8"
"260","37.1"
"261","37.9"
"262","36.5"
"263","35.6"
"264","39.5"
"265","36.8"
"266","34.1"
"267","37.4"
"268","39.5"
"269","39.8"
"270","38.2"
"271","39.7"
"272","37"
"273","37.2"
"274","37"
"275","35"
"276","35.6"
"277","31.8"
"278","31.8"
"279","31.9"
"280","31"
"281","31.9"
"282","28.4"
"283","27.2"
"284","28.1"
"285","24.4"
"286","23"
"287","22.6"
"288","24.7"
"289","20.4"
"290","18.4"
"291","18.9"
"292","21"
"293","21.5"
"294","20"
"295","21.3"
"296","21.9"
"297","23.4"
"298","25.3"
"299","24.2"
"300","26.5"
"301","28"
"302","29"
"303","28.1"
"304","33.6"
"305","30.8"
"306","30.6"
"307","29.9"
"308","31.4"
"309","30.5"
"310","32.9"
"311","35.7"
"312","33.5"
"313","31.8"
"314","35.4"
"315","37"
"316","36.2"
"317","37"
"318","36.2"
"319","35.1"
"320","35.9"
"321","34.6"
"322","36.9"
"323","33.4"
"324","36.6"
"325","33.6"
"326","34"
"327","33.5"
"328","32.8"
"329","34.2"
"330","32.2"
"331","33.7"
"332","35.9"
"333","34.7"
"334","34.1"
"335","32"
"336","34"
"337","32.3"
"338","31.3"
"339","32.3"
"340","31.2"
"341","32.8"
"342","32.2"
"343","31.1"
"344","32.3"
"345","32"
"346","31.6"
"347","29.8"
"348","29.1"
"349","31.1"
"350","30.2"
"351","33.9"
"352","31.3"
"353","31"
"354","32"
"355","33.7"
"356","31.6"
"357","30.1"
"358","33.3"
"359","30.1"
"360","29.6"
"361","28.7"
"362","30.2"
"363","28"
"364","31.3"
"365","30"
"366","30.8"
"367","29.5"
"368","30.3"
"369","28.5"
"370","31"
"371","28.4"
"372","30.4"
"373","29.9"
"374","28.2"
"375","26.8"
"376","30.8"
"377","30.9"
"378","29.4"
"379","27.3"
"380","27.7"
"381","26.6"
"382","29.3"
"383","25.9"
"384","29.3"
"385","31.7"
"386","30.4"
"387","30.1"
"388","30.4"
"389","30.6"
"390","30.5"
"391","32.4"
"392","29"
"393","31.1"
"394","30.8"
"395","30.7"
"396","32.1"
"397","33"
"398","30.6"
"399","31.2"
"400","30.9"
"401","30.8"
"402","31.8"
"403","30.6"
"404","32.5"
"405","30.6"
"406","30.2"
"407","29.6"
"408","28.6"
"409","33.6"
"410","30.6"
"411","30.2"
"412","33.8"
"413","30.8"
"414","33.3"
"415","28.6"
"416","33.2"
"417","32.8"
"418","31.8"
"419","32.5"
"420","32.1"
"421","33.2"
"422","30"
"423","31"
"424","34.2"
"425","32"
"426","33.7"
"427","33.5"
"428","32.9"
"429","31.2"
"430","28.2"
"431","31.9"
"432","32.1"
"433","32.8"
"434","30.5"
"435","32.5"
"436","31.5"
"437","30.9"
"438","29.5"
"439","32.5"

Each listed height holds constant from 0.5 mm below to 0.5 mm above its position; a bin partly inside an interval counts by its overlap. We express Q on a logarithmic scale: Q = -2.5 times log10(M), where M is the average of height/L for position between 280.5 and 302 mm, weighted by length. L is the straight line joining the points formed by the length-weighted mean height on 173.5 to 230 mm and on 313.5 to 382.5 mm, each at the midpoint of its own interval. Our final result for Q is 0.33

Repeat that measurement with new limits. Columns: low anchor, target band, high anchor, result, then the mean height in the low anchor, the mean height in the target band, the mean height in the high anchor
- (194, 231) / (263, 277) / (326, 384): -0.18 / 32.1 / 37.2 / 30.9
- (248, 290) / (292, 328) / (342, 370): 0.05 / 34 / 30.9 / 30.8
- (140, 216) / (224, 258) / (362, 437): -0.10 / 32.2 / 34.8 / 30.7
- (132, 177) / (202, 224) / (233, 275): 0.08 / 30.5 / 31.5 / 36.4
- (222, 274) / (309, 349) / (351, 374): -0.05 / 35.5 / 33.5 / 30.5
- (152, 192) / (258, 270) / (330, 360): -0.16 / 32.6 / 37.3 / 32.1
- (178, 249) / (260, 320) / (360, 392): 0.03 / 33.7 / 30.9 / 29.5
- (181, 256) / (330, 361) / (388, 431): 0.01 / 34.1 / 32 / 31.4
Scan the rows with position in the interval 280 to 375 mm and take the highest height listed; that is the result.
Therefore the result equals 37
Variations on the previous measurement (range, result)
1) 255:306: 42.8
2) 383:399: 33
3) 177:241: 41.9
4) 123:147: 32.4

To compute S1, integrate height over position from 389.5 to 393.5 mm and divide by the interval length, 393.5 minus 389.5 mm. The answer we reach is 30.8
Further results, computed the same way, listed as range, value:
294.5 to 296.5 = 21.6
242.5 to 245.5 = 35.2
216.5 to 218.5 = 31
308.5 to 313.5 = 32.9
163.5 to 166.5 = 30.2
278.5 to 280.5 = 31.4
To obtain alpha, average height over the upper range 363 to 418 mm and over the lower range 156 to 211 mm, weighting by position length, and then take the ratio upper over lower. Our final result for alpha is 0.9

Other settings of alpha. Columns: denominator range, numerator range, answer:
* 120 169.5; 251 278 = 1.23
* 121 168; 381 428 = 1.03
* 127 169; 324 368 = 1.05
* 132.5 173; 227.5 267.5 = 1.17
